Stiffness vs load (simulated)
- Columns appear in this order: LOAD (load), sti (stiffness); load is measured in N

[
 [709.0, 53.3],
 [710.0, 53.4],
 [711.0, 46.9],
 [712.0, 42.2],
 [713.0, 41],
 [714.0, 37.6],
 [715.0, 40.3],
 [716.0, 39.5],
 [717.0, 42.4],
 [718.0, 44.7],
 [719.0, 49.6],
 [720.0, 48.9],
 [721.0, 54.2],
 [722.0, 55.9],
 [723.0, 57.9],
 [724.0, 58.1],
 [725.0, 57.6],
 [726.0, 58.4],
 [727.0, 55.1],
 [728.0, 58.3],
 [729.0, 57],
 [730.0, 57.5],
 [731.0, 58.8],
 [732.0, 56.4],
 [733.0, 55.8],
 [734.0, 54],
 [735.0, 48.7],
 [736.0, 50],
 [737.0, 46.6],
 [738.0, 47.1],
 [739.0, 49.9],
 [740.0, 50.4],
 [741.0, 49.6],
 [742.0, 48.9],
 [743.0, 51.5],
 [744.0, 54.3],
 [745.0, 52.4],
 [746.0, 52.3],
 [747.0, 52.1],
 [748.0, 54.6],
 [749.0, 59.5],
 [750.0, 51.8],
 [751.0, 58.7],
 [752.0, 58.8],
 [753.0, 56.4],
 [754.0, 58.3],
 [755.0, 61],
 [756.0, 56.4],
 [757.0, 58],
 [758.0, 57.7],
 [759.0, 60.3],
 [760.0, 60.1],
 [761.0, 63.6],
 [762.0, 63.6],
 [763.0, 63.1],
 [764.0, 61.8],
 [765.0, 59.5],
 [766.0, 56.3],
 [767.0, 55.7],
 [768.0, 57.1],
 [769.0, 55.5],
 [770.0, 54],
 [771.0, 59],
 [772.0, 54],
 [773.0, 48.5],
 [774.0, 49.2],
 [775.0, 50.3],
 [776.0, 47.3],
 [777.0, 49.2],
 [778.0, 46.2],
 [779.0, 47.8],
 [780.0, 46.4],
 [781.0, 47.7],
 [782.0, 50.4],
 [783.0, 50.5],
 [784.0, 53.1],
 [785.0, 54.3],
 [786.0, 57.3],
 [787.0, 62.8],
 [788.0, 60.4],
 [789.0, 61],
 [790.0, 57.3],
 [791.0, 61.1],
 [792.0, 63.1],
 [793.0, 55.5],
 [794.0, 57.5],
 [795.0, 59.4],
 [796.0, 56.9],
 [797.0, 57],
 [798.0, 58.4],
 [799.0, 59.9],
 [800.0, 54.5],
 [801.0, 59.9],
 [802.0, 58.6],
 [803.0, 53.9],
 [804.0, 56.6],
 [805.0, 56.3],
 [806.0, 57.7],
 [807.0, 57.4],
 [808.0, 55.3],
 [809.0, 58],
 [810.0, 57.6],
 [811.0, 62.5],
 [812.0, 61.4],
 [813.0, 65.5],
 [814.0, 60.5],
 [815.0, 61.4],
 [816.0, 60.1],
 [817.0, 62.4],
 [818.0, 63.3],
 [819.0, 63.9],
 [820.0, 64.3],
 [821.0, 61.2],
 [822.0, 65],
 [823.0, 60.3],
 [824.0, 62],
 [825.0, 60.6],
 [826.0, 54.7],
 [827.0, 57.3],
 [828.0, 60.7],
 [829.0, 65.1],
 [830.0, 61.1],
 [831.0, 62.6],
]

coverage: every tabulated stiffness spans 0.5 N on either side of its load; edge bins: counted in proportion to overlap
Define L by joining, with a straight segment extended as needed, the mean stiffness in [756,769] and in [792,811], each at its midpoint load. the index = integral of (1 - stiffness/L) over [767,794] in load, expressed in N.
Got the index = 2.14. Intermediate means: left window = 59.4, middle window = 53.9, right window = 57.5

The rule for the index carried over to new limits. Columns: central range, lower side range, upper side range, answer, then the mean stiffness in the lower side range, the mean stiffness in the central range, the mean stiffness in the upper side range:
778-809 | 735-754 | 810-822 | 1.64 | 52.5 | 56.1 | 62.3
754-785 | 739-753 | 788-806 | 0.38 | 53.4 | 54.8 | 58.1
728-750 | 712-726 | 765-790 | -1.21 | 48.4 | 52.8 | 53.3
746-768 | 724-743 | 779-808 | -1.48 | 53.4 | 58.3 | 56.4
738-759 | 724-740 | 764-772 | 0.31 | 54.1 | 54.6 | 56.9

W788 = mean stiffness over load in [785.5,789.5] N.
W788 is 60.4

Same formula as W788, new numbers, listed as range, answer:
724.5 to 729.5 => 57.3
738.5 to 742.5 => 49.7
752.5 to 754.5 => 57.3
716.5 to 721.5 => 48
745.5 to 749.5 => 54.6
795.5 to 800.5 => 57.3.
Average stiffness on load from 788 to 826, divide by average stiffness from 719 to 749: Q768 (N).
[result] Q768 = 1.1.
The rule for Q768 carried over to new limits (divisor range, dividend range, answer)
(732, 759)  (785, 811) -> 1.08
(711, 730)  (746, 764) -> 1.17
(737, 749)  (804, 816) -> 1.16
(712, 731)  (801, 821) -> 1.18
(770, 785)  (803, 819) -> 1.19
